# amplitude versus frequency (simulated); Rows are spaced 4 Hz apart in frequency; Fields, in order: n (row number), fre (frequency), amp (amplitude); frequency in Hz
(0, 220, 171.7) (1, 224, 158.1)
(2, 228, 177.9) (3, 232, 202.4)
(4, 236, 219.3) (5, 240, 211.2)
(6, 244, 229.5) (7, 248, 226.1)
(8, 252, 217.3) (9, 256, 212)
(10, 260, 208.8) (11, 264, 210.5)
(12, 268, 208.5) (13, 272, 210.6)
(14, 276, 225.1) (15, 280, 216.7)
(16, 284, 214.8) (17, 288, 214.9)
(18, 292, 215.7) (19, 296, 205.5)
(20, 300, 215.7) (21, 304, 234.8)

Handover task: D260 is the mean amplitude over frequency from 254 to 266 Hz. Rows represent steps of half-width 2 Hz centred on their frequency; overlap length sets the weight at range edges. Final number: 210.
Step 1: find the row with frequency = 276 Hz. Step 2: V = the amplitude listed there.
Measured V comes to 225.1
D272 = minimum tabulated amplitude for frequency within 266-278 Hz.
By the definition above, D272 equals 208.5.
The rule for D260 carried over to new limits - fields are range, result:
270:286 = 217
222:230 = 168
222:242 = 194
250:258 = 215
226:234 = 190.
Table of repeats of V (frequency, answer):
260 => 208.8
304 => 234.8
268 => 208.5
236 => 219.3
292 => 215.7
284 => 214.8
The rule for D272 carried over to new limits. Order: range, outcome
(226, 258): 177.9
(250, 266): 208.8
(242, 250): 226.1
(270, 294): 210.6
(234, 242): 211.2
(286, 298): 205.5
